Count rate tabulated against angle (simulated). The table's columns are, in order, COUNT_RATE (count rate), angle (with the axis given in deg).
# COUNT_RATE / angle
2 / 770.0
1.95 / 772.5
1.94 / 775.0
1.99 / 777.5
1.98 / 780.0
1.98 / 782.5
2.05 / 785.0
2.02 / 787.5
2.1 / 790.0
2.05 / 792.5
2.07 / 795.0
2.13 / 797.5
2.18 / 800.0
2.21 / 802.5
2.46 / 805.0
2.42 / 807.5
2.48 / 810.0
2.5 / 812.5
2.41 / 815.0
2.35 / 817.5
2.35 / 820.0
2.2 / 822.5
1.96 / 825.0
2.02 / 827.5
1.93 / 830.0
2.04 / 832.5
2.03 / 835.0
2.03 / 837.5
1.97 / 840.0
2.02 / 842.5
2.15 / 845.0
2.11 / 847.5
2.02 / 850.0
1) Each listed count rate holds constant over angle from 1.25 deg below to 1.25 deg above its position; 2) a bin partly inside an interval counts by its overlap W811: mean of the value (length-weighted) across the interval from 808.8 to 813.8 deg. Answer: 2.49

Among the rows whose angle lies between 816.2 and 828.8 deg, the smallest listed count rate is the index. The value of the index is 1.96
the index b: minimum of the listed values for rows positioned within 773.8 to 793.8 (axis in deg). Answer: 1.94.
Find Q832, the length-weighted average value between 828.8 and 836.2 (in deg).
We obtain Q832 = 2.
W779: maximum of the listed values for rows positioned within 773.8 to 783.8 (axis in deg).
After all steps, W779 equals 1.99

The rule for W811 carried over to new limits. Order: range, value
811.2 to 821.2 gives 2.4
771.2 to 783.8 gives 1.97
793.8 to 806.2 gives 2.21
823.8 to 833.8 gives 1.99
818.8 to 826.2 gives 2.17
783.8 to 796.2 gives 2.06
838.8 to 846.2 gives 2.05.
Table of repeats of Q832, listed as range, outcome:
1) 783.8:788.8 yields 2.04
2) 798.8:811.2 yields 2.35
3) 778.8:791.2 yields 2.03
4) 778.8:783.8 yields 1.98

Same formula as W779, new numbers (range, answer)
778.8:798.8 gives 2.13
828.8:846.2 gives 2.15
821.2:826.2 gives 2.2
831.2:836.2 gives 2.04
